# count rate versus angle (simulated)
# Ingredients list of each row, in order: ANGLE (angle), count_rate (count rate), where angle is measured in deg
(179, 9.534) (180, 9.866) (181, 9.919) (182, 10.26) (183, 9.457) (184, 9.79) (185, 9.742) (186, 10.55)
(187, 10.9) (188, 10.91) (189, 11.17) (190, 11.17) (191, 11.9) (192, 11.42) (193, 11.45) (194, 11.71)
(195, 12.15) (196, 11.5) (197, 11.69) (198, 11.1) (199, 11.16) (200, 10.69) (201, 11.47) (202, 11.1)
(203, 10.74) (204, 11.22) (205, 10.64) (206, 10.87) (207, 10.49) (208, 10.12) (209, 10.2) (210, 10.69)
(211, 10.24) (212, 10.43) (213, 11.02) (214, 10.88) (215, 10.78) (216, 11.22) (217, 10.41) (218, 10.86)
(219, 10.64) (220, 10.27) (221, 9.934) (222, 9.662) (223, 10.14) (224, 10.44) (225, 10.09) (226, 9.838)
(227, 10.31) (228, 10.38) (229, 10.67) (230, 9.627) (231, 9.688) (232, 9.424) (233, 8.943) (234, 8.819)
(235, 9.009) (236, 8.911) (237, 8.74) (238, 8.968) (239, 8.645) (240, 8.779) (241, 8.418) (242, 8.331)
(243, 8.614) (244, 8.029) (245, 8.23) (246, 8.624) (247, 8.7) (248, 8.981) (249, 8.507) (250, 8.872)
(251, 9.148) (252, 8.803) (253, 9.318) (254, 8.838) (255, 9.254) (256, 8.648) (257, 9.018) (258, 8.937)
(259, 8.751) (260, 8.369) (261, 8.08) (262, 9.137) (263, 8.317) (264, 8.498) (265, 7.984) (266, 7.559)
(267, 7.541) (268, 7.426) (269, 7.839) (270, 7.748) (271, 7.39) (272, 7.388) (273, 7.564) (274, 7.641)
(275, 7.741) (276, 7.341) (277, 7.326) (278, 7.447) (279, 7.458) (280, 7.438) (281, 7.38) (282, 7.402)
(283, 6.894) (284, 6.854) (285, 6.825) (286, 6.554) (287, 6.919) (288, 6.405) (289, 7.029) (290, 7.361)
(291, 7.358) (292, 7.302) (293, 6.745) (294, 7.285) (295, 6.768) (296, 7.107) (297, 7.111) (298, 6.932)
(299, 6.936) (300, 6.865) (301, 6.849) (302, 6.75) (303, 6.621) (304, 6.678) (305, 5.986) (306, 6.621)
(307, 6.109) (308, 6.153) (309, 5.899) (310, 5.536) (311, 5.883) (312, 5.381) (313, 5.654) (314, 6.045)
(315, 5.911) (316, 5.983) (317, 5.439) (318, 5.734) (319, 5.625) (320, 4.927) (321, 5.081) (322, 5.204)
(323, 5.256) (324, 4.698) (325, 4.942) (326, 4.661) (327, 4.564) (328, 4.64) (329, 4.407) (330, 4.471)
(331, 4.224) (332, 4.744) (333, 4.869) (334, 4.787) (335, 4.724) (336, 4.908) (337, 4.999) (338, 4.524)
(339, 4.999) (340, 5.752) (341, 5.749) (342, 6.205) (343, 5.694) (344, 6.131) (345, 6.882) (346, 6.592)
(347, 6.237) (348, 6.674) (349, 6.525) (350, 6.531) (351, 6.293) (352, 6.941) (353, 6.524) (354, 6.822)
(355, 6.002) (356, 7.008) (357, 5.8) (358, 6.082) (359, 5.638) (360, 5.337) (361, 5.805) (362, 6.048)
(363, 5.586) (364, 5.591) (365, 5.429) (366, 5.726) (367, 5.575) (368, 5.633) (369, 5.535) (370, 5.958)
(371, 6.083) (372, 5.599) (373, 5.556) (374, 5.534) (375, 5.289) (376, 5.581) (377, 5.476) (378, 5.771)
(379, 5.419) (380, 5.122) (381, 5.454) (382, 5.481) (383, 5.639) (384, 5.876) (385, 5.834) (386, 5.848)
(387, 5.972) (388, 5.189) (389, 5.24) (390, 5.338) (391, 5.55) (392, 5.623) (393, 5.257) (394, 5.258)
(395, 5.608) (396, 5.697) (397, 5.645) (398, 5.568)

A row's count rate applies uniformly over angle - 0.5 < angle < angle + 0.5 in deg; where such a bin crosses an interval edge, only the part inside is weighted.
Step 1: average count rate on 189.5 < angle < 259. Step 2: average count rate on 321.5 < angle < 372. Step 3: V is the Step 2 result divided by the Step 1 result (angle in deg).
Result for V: 0.6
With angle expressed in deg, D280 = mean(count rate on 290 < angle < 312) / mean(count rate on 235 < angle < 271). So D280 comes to 0.78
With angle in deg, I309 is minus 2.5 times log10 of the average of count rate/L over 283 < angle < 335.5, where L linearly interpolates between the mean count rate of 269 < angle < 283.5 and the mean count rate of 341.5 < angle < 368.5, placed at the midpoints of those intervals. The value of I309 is 0.16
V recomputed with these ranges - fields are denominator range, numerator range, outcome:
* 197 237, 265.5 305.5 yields 0.69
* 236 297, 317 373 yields 0.70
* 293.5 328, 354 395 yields 0.95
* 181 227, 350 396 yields 0.54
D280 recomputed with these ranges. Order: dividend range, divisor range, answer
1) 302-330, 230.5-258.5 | 0.63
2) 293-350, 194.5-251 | 0.58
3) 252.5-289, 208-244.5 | 0.80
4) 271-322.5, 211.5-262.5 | 0.71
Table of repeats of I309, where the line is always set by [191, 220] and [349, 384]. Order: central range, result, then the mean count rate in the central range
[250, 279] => 0.115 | 8.18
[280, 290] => 0.207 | 6.97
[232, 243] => 0.135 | 8.78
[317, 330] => 0.402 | 4.98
